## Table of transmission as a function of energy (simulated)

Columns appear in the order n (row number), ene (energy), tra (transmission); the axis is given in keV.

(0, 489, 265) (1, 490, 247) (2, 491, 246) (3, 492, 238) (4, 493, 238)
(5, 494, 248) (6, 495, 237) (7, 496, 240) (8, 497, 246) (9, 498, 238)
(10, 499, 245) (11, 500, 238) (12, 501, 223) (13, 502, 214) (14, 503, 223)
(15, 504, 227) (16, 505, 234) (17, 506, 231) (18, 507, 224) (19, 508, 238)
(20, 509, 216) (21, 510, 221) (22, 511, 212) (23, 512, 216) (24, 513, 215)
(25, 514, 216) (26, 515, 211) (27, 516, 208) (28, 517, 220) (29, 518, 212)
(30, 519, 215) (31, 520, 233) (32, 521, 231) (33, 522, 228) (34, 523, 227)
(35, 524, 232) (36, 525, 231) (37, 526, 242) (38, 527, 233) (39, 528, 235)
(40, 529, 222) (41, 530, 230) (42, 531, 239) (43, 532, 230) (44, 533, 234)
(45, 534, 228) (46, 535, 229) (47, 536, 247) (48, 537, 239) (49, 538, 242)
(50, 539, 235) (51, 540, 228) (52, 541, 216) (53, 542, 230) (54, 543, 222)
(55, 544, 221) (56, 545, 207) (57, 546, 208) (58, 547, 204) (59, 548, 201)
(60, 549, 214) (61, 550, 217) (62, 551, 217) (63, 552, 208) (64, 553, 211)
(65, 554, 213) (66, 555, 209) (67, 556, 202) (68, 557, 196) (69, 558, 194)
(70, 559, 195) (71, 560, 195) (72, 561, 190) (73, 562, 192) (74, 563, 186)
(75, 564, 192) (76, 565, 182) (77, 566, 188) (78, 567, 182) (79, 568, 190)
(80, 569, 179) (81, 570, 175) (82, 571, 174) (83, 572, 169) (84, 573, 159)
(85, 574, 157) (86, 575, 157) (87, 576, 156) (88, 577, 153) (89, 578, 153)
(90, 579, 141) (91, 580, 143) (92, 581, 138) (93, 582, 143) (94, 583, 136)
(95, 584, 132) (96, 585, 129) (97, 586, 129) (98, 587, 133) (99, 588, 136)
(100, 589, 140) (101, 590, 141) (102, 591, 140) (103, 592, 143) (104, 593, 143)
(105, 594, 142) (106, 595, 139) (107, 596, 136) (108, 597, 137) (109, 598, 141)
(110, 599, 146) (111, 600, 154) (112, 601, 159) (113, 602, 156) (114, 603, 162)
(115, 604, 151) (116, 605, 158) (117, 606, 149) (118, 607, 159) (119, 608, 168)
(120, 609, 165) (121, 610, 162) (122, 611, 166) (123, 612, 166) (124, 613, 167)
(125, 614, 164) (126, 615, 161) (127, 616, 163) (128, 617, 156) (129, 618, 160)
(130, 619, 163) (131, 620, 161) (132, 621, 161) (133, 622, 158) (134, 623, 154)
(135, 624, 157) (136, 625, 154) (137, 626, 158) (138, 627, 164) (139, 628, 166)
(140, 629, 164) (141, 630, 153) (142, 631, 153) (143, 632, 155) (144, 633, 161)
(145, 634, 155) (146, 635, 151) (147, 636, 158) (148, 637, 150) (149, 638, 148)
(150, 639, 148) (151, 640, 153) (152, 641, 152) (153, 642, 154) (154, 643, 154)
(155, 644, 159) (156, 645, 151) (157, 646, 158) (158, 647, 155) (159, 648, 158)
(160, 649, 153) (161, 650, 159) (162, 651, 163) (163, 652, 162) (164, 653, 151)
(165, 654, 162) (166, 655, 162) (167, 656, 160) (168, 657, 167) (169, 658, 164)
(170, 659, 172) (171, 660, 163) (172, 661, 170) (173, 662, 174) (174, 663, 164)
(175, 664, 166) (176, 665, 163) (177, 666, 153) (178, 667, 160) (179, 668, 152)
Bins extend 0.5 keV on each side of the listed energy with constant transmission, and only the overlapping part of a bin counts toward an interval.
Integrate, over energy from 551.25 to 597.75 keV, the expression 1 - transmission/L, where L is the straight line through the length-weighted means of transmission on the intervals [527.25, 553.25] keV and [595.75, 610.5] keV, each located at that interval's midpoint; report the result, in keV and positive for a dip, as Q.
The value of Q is 5.45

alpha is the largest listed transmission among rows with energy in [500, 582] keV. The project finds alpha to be 247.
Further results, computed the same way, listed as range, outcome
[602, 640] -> 168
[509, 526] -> 242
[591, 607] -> 162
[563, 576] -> 192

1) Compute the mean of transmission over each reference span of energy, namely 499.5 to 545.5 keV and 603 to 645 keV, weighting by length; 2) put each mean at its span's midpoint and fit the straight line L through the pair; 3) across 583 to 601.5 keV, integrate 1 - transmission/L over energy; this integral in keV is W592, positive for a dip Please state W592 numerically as 4.1 keV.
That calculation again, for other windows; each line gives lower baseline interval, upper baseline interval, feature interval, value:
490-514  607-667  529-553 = -1.5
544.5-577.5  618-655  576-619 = 6.0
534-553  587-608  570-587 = 2.4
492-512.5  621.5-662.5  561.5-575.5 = 1.4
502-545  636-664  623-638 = 1.1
